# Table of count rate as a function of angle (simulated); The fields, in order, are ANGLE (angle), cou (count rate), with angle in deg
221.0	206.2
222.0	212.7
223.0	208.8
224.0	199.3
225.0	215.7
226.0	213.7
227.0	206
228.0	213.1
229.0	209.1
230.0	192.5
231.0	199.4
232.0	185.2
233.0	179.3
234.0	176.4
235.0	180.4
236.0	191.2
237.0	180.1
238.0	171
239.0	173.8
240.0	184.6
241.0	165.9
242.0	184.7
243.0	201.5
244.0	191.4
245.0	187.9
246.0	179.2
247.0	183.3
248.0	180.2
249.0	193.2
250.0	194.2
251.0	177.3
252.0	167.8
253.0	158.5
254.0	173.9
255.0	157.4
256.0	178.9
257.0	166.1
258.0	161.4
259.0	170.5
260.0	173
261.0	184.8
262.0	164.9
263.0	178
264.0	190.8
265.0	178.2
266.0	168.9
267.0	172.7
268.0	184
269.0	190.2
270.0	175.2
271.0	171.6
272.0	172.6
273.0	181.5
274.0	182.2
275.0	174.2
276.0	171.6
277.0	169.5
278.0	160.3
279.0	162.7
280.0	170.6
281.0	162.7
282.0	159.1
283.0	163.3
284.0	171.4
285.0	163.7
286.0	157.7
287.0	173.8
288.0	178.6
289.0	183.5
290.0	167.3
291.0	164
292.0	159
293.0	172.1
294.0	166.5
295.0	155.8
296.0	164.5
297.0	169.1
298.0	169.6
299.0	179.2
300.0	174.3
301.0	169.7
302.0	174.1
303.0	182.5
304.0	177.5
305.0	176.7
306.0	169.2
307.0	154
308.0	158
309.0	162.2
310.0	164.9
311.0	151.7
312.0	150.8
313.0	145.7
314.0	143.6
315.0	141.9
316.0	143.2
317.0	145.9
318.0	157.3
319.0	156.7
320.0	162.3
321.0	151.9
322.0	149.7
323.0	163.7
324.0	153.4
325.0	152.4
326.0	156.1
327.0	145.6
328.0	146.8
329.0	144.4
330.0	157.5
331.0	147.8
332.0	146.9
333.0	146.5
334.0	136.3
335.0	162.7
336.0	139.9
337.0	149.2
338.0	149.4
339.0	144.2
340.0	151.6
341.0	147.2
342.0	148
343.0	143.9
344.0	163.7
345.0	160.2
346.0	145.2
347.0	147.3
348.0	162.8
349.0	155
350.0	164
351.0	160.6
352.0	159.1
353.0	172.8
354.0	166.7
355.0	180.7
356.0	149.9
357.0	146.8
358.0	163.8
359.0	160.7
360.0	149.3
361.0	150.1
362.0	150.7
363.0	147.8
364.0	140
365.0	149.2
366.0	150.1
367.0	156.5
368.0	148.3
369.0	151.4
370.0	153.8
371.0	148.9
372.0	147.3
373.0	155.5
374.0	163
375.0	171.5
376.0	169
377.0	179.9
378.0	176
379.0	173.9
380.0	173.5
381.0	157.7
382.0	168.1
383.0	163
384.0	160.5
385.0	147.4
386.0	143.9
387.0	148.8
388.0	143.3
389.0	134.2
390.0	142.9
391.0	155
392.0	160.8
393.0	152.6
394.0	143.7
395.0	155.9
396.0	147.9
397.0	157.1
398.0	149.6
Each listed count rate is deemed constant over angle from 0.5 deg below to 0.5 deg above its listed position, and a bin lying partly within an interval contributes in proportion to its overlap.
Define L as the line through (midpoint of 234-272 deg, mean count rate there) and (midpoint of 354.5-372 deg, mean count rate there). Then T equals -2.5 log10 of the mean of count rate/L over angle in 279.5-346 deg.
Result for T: 0.04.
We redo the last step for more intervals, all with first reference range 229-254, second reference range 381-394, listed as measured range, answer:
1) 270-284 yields 0.04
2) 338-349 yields 0.07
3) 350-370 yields 0.01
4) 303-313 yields 0.04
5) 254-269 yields 0.03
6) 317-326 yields 0.07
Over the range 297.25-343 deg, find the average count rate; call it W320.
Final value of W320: 156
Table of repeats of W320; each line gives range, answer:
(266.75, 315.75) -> 168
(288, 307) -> 171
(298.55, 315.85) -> 163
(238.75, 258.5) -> 178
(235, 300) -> 174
